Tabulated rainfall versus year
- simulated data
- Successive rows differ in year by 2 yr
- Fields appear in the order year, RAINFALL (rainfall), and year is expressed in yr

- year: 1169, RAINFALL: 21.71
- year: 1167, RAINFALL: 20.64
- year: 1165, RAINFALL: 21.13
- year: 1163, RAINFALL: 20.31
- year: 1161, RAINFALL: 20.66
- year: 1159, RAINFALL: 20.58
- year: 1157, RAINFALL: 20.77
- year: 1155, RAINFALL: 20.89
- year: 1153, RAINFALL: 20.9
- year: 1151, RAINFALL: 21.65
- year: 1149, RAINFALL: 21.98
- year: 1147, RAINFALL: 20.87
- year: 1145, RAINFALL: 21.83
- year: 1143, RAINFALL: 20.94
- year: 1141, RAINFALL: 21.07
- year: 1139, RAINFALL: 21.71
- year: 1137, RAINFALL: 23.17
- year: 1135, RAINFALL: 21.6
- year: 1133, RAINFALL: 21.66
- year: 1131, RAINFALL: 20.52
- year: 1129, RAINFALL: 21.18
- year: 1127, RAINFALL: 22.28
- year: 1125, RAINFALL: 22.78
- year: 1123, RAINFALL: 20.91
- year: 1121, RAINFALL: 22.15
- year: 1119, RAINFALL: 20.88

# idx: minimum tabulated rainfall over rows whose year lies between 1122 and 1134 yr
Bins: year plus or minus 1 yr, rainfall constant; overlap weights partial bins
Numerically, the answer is 20.52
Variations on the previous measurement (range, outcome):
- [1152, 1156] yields 20.89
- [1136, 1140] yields 21.71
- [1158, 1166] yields 20.31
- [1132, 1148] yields 20.87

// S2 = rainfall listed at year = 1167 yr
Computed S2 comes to 20.64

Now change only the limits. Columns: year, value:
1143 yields 20.94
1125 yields 22.78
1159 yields 20.58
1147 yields 20.87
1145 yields 21.83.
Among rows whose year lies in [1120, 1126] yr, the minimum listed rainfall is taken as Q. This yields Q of 20.91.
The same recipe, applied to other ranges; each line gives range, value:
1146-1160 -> 20.58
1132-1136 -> 21.6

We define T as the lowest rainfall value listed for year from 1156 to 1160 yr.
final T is 20.58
